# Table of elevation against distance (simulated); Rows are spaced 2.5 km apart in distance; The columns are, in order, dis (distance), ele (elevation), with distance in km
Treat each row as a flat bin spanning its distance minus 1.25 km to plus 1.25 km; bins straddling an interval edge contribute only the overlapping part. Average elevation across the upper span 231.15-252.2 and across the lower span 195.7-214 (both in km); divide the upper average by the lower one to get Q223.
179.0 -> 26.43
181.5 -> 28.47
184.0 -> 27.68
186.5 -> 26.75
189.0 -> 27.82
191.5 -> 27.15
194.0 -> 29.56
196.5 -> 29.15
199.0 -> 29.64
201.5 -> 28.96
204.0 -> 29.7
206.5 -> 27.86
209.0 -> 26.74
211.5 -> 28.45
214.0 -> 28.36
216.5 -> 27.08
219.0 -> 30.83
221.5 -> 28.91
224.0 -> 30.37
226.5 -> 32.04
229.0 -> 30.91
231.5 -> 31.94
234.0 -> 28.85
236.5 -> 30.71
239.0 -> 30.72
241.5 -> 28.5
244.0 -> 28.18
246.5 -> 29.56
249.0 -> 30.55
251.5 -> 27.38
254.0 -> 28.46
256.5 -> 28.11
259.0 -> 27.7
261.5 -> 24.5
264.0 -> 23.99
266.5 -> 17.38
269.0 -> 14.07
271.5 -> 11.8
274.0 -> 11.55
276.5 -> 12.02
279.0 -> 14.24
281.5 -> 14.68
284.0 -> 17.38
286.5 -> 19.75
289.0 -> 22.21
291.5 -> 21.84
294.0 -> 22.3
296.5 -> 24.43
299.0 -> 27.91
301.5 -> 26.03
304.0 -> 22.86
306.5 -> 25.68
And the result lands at 1.0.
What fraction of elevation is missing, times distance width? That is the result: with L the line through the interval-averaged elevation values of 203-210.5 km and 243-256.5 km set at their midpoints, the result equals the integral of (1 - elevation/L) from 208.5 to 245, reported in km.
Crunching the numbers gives -1.5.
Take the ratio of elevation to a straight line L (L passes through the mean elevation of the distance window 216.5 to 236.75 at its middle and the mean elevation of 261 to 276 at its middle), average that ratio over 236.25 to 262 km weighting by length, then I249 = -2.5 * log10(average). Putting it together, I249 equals -0.25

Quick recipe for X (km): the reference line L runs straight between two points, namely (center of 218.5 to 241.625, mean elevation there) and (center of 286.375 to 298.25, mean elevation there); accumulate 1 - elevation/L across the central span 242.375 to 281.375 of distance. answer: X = 7.2 km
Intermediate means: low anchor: 30.5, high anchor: 22.6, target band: 21.8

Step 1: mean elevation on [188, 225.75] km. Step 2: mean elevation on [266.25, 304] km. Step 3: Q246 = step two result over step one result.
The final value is 0.65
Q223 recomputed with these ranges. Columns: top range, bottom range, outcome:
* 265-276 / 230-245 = 0.46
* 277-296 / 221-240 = 0.62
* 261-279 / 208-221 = 0.56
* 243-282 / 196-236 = 0.73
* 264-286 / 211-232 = 0.50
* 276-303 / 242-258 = 0.71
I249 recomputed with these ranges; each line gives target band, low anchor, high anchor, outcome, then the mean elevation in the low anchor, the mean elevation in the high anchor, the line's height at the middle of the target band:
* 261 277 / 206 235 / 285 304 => 0.49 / 29.4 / 23.4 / 25.5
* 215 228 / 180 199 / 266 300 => -0.21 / 28.2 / 17.9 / 24.7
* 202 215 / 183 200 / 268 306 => -0.07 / 28.2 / 19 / 26.6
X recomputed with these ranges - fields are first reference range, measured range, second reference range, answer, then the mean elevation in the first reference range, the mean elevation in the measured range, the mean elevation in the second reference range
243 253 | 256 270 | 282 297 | 2.0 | 28.9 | 22.5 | 20.8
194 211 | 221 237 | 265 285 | -4.9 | 28.7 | 30.6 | 14.2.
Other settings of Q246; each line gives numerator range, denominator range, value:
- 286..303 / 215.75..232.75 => 0.78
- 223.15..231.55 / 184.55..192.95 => 1.14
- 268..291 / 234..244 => 0.52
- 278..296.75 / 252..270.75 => 0.83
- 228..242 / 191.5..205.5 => 1.04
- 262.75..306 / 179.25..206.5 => 0.68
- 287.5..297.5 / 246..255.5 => 0.78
